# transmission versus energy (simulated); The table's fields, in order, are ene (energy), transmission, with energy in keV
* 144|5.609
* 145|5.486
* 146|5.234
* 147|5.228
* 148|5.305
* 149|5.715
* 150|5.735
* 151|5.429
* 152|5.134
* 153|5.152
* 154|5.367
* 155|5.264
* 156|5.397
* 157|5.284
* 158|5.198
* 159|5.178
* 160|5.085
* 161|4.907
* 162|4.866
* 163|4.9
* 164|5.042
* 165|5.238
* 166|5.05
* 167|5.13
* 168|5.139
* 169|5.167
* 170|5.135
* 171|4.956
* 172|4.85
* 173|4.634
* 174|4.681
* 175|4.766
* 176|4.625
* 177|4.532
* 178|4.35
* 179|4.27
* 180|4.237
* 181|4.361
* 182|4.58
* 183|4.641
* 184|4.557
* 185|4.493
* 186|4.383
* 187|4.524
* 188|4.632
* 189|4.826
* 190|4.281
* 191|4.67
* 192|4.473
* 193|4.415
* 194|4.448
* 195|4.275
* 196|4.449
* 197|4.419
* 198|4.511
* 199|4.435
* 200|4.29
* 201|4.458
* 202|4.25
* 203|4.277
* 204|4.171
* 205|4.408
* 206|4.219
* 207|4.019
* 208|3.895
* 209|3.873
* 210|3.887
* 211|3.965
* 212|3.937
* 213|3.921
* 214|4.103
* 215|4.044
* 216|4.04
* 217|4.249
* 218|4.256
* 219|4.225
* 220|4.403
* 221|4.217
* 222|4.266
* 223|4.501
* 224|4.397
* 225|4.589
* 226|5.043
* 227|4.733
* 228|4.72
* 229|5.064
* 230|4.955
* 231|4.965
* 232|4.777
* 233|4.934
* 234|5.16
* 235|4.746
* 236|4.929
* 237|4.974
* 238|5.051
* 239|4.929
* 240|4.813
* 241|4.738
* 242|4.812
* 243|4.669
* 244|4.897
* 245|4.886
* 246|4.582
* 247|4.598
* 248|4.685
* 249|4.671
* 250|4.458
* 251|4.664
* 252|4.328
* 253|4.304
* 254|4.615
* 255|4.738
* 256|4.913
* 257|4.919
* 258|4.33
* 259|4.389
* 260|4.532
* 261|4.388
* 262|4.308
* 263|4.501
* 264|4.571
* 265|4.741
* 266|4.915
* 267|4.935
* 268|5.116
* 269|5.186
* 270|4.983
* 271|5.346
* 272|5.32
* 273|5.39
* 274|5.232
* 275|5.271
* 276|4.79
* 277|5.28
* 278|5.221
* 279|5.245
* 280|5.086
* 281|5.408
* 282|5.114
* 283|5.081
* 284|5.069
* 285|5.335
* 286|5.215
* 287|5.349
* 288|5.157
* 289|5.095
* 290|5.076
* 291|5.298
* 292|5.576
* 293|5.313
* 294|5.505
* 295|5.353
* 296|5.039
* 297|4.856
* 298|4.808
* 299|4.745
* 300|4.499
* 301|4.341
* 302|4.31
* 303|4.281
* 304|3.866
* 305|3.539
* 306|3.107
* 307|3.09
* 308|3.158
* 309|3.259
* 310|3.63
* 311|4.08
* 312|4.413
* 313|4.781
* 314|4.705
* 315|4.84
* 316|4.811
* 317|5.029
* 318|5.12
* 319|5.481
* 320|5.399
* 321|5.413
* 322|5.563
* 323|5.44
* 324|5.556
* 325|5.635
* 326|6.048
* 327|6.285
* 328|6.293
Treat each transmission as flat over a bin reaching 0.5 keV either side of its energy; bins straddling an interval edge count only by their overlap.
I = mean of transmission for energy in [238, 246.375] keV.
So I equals 4.81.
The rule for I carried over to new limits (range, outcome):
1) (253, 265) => 4.56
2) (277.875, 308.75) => 4.76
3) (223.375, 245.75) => 4.85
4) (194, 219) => 4.19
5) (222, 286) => 4.85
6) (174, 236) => 4.43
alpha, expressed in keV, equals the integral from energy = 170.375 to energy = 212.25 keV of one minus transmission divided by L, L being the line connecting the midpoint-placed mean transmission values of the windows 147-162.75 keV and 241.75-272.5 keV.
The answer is 5.5 keV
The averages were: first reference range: 5.26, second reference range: 4.72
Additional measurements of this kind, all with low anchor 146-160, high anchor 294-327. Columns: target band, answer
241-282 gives 0.3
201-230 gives 4.4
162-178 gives 1.1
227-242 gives 0.3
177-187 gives 1.5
